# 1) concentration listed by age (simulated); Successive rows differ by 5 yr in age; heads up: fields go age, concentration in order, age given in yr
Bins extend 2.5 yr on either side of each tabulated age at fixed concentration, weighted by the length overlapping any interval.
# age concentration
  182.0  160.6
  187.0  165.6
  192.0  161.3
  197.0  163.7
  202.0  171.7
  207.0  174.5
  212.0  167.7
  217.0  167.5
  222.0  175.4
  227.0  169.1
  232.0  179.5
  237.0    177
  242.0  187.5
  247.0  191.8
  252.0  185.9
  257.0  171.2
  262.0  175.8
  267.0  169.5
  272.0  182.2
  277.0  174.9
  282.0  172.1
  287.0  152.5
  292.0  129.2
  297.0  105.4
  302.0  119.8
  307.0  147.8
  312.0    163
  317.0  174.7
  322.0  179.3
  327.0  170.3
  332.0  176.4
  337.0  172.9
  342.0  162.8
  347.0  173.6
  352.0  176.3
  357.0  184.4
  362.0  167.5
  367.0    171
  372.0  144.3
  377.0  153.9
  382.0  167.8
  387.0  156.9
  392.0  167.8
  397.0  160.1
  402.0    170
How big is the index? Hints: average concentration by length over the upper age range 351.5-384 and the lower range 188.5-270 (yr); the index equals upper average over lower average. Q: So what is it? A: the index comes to 1.0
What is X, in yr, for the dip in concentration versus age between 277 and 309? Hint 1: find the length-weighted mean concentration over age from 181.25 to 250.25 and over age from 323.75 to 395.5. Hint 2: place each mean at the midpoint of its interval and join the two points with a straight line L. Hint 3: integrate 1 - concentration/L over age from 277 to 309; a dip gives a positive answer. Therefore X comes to 5.6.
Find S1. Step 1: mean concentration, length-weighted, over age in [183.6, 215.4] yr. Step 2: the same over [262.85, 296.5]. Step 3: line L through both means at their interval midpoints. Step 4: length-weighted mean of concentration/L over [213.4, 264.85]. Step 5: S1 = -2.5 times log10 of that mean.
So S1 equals -0.09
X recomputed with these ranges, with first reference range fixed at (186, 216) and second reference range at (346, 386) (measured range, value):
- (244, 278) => -2.4 yr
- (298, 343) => 1.6 yr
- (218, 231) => -0.4 yr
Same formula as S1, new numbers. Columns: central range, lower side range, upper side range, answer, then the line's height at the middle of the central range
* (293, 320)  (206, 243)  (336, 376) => 0.198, 171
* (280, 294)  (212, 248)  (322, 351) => 0.154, 174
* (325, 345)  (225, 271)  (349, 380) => -0.007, 170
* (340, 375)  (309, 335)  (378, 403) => -0.004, 168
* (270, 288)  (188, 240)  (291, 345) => -0.067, 161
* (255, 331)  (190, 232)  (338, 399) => 0.054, 168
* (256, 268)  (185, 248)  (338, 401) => -0.012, 171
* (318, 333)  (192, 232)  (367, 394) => -0.080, 163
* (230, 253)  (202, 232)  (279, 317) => -0.132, 163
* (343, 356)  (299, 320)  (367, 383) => -0.134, 154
